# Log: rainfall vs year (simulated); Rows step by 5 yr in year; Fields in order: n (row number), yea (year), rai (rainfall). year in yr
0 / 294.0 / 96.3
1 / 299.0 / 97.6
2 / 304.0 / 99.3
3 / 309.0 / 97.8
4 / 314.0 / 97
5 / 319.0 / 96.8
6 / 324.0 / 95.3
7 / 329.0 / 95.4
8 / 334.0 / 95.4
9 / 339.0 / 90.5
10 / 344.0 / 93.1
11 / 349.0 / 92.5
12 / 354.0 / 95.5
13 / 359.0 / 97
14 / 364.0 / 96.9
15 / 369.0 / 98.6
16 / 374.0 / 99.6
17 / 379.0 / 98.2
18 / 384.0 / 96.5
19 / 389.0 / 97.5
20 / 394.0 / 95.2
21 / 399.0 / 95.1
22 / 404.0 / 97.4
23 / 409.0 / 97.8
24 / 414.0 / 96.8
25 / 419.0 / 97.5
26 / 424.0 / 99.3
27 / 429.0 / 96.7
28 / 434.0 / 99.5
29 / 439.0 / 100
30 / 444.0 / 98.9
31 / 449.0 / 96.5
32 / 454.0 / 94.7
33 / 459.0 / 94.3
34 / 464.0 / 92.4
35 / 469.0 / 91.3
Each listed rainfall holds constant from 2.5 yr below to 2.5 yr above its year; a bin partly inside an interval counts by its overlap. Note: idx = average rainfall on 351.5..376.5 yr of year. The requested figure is 97.5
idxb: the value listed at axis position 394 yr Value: 95.2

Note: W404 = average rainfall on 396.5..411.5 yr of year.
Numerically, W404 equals 96.8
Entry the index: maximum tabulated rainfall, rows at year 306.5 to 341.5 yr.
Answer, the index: 97.8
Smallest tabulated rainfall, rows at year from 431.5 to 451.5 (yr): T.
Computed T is 96.5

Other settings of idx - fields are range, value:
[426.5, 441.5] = 98.7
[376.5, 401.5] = 96.5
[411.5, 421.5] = 97.2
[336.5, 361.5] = 93.7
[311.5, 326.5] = 96.4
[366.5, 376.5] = 99.1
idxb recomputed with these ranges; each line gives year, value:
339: 90.5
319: 96.8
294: 96.3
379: 98.2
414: 96.8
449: 96.5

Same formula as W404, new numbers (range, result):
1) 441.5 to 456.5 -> 96.7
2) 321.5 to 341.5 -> 94.2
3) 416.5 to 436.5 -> 98.2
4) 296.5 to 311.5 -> 98.2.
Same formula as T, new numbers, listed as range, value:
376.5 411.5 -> 95.1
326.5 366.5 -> 90.5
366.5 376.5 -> 98.6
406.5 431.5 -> 96.7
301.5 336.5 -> 95.3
